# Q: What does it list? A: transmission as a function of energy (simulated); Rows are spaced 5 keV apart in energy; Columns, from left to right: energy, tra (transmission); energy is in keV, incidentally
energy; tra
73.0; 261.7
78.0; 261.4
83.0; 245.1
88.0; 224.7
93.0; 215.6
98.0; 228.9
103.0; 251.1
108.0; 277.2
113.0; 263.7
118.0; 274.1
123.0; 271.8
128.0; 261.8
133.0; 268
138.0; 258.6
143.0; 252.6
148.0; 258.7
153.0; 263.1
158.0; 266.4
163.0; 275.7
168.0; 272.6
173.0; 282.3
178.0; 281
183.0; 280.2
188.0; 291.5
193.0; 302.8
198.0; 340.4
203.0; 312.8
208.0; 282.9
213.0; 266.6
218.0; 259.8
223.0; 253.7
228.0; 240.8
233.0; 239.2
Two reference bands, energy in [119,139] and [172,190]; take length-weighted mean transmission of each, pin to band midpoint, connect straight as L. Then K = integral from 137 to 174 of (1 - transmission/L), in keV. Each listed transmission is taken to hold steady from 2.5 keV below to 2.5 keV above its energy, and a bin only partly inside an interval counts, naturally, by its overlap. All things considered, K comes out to 1.2 keV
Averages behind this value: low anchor 266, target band 266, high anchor 284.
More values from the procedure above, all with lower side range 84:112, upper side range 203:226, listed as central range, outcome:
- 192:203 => -2.32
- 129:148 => -0.64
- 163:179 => -1.14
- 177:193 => -1.49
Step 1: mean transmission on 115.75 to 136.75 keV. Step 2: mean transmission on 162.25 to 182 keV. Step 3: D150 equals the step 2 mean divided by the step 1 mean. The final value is 1.0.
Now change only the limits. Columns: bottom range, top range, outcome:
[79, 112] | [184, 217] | 1.22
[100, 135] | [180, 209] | 1.14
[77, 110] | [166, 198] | 1.20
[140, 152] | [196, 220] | 1.14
